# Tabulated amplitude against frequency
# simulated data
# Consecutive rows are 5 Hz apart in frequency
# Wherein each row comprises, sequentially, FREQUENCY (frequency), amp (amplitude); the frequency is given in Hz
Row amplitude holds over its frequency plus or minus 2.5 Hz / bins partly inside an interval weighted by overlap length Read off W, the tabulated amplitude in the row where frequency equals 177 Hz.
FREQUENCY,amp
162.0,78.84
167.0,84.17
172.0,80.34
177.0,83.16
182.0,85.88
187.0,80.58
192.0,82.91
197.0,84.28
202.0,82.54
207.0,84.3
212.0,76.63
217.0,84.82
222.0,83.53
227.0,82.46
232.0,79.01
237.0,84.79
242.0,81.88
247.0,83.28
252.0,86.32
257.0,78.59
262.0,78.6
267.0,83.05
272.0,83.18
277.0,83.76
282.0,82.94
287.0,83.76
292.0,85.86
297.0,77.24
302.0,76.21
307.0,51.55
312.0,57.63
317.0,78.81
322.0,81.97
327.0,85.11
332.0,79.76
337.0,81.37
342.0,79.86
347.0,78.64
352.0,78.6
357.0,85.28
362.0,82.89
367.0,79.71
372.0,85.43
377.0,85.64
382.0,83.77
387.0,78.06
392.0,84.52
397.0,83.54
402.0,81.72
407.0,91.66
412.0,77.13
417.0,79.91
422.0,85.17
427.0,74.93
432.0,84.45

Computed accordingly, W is 83.16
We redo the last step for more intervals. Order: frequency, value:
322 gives 81.97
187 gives 80.58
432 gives 84.45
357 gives 85.28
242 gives 81.88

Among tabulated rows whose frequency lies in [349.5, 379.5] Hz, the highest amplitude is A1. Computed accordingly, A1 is 85.64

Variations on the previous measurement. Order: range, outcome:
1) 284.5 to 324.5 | 85.86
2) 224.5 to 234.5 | 82.46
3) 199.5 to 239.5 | 84.82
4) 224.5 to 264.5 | 86.32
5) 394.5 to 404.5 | 83.54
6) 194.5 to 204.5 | 84.28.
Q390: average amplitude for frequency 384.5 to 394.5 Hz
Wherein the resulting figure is 81.3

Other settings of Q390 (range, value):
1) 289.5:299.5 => 81.5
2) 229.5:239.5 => 81.9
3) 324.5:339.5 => 82.1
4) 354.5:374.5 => 83.3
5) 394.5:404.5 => 82.6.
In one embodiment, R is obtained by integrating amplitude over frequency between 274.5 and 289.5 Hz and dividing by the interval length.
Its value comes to 83.5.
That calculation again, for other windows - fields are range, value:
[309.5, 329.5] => 75.9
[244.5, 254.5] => 84.8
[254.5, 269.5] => 80.1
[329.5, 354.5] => 79.6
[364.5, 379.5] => 83.6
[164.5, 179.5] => 82.6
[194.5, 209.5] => 83.7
